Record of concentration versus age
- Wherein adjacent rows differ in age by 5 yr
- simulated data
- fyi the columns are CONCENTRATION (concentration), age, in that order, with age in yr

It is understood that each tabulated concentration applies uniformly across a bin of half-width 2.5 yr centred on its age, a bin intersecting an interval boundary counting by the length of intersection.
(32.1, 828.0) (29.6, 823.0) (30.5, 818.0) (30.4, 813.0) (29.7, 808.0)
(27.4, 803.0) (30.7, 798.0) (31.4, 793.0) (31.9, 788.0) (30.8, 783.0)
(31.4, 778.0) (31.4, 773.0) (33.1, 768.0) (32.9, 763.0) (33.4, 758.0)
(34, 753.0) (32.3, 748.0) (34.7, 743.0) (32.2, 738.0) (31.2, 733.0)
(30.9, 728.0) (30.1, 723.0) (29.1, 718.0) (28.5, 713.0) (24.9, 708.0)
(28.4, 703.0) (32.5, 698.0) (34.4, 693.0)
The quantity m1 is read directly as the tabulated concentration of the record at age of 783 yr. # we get 30.8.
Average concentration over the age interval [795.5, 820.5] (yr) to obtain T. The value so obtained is 29.7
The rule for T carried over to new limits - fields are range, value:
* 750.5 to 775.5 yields 33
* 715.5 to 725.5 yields 29.6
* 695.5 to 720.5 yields 28.7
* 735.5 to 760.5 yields 33.3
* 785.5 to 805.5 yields 30.4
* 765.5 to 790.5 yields 31.7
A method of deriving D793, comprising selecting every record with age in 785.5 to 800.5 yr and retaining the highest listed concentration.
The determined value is 31.9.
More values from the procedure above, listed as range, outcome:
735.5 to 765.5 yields 34.7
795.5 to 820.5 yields 30.7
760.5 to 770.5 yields 33.1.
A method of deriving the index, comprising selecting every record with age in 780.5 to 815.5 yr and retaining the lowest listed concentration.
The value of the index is 27.4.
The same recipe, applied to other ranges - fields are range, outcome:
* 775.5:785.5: 30.8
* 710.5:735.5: 28.5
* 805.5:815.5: 29.7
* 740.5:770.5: 32.3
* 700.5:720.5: 24.9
